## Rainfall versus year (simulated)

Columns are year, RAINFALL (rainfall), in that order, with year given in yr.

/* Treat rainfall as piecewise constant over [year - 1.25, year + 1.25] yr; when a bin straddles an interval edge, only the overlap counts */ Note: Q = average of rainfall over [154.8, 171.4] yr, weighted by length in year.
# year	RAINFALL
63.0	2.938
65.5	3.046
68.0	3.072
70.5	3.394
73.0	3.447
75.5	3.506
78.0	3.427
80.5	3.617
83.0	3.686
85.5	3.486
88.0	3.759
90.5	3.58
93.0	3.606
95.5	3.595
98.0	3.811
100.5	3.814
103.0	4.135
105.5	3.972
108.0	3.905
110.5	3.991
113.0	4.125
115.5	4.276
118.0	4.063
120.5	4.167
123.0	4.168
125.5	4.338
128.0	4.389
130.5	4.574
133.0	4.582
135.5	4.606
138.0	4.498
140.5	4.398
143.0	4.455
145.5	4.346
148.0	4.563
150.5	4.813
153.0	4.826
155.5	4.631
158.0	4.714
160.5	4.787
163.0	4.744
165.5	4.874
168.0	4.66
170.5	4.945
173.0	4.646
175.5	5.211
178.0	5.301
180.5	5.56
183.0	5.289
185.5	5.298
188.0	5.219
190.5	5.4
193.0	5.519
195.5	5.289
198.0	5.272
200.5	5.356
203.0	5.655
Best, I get 4.77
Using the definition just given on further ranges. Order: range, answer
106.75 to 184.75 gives 4.6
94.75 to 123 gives 4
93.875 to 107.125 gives 3.86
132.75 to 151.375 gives 4.52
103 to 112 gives 3.99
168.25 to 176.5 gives 4.89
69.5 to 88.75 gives 3.54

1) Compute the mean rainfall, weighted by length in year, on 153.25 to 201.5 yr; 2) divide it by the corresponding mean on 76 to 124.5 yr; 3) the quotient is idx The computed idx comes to 1.3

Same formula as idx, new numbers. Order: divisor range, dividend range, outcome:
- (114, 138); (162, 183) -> 1.15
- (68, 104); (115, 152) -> 1.22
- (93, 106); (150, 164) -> 1.24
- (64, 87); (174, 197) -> 1.57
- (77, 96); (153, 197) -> 1.41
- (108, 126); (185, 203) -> 1.30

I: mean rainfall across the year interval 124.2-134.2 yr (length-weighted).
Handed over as 4.47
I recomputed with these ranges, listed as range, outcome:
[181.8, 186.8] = 5.29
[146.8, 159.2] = 4.71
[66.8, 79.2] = 3.37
